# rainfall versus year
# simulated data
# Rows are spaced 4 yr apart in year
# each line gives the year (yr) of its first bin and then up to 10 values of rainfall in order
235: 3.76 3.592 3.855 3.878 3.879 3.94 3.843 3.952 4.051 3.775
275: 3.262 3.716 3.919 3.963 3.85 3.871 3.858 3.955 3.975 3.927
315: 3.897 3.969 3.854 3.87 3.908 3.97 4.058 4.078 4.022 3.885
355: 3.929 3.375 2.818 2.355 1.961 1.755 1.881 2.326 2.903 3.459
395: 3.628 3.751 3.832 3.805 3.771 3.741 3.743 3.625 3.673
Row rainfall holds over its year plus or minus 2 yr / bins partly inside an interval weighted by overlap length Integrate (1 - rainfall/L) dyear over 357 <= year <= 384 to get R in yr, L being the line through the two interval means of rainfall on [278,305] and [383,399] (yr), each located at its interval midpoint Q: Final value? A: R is 8.3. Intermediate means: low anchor 3.88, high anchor 3.26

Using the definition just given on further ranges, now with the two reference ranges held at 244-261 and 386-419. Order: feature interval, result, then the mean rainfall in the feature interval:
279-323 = -1.2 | 3.91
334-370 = 1.7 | 3.55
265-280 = 0.6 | 3.7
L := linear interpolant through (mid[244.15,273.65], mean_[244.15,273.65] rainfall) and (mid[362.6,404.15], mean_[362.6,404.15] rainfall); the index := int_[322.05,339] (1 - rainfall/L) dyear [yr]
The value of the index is -3.6 yr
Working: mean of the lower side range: 3.89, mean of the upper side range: 2.77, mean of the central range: 3.92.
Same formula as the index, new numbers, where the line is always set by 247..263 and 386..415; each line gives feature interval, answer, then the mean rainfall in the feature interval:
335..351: -1.2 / 4.02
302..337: -1.4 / 3.92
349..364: 0.7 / 3.55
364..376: 5.1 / 2.11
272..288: 0.6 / 3.7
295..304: -0.2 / 3.89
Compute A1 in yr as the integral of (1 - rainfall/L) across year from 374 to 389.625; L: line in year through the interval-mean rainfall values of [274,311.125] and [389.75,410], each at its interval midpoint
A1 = 6.0 yr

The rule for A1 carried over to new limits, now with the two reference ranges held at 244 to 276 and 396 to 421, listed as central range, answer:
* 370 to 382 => 6.0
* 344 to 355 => -0.5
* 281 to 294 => -0.3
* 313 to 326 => -0.3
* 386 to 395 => 1.1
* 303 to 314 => -0.4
